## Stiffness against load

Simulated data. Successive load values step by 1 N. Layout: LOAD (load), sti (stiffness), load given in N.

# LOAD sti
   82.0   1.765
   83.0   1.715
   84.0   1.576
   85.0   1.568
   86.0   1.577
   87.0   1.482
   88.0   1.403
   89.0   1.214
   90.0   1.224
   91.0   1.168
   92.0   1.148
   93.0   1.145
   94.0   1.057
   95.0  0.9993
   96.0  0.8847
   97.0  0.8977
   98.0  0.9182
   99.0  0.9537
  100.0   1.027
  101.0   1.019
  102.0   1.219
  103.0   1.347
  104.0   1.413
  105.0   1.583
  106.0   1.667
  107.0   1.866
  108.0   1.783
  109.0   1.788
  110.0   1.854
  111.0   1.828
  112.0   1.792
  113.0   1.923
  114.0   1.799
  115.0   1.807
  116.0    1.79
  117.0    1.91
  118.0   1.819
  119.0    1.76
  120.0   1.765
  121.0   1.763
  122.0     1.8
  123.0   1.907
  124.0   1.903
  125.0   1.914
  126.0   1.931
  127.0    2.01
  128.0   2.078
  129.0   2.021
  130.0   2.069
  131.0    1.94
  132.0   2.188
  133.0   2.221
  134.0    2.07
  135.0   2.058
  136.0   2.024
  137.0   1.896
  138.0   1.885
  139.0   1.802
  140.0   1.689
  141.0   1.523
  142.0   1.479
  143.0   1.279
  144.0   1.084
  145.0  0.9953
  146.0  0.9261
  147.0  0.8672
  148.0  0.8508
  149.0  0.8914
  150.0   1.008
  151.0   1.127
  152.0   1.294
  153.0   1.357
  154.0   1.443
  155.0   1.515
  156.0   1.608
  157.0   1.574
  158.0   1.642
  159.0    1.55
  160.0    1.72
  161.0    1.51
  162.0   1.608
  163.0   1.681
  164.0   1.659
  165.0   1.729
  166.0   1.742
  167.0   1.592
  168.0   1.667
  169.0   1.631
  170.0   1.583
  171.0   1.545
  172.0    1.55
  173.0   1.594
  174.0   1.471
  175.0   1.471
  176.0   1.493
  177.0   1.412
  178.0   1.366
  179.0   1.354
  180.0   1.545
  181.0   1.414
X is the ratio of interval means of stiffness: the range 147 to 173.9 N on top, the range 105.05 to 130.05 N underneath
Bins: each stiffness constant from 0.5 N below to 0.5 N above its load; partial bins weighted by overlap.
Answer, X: 0.8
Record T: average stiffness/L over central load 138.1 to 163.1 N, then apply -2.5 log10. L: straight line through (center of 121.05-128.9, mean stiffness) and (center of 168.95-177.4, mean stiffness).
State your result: 0.24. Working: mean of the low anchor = 1.93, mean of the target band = 1.36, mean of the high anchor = 1.52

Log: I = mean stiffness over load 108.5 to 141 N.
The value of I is 1.9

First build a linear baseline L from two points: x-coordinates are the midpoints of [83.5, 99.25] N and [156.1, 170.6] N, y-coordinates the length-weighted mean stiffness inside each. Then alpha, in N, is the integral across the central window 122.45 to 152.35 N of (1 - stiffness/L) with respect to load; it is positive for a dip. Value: -3.42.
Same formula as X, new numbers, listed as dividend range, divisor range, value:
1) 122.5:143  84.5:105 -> 1.60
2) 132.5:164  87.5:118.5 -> 1.05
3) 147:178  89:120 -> 1.02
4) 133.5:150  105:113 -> 0.81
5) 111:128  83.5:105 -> 1.53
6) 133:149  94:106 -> 1.32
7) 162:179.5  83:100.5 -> 1.30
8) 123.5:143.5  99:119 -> 1.17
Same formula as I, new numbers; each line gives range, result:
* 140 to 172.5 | 1.42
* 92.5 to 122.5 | 1.51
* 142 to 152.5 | 1.05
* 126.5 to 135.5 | 2.07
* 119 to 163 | 1.63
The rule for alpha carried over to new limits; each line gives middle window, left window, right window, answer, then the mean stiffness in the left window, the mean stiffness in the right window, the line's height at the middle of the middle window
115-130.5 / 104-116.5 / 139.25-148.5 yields -3.36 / 1.77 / 1.2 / 1.56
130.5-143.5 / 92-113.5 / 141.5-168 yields -4.46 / 1.37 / 1.38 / 1.38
